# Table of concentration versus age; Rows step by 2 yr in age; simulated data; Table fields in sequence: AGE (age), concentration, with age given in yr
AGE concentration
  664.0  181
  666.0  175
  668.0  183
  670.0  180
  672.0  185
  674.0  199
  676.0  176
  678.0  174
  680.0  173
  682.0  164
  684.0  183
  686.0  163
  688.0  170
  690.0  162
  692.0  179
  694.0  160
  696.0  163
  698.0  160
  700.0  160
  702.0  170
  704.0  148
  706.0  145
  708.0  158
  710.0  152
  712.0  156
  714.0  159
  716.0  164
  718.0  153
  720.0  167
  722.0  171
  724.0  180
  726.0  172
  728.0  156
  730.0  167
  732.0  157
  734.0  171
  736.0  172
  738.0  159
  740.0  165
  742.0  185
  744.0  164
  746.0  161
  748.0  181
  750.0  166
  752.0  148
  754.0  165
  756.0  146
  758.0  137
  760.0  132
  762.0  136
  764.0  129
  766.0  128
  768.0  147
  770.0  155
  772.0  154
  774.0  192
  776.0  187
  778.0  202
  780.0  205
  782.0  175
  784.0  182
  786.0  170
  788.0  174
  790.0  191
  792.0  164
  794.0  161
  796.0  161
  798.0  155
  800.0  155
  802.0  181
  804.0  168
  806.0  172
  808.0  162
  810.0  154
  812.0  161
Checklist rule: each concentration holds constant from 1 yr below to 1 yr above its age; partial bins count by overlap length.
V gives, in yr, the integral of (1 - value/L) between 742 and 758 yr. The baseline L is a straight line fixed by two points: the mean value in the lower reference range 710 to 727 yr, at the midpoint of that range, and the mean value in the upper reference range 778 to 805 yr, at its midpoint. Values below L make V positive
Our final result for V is 0.7 yr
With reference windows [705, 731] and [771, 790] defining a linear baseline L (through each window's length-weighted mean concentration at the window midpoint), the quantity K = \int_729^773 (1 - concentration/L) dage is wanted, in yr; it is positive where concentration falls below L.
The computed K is 4.3 yr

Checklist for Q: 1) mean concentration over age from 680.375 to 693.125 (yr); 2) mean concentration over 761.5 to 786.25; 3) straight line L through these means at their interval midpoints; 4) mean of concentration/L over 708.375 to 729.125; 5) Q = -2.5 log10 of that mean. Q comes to 0.04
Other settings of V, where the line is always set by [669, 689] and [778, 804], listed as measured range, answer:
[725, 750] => 1.1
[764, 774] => 1.5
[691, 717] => 2.4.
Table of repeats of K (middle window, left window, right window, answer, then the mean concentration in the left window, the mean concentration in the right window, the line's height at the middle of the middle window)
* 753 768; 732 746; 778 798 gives 2.8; 168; 176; 171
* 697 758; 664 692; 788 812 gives 3.5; 176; 166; 172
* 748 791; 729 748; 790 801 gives 0.3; 168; 162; 165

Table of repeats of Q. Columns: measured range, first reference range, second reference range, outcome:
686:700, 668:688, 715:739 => 0.06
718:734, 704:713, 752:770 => -0.12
